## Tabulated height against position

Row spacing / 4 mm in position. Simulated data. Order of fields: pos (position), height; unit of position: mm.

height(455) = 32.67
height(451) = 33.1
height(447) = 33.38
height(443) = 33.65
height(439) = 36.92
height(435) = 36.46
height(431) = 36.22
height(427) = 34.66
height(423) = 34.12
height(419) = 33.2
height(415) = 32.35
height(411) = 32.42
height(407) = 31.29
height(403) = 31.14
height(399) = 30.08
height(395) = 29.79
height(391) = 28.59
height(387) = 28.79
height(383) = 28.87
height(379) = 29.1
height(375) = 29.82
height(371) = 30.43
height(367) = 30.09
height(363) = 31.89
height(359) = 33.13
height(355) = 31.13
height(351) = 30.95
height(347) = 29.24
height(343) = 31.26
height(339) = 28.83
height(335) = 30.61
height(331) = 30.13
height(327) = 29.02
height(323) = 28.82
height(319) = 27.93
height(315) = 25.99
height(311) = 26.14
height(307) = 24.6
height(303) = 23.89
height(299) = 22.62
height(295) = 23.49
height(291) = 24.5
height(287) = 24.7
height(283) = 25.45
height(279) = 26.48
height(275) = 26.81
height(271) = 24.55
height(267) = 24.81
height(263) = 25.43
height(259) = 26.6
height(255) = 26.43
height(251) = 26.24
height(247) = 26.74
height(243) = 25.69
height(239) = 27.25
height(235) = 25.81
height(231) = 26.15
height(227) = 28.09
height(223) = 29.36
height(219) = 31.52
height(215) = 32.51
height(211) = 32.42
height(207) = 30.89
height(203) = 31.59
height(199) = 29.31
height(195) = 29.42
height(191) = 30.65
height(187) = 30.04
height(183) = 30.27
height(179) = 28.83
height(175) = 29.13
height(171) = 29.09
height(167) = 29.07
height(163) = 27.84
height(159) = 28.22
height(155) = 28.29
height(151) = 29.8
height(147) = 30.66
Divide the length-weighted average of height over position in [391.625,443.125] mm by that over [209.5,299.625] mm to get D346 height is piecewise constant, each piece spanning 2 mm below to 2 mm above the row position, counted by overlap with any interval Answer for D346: 1.24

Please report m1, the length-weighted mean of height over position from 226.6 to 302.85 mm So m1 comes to 25.6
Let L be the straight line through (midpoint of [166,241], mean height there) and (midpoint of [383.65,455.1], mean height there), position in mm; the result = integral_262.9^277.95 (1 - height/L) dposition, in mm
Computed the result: 2.5 mm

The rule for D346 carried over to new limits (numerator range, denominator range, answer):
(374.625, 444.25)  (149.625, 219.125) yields 1.07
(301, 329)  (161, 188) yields 0.91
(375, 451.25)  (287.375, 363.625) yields 1.15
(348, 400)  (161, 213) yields 1.01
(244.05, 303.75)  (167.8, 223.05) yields 0.83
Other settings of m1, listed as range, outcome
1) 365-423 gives 30.6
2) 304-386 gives 29.3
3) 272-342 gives 26.5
